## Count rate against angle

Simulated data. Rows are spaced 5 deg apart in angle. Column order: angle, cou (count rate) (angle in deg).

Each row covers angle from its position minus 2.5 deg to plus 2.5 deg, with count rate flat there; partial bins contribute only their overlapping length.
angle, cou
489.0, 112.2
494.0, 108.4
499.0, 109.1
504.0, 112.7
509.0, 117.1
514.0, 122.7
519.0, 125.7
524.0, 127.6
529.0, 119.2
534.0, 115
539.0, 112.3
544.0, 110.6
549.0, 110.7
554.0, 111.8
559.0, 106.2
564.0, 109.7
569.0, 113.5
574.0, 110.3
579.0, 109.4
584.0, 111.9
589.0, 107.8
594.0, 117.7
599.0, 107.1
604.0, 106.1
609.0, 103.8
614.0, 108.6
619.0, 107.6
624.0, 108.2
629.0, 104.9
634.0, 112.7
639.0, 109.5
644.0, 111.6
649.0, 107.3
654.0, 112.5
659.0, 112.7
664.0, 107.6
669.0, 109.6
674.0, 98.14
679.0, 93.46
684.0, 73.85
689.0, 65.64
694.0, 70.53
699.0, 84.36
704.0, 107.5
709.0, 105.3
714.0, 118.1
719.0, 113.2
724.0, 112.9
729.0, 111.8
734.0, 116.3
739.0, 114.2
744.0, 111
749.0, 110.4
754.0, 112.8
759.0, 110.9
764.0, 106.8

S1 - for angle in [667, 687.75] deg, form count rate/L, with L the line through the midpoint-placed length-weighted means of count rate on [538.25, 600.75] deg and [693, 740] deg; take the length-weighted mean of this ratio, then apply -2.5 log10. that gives 0.17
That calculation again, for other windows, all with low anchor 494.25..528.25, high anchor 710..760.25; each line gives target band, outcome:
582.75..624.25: 0.072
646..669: 0.047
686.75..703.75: 0.410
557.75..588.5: 0.065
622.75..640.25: 0.065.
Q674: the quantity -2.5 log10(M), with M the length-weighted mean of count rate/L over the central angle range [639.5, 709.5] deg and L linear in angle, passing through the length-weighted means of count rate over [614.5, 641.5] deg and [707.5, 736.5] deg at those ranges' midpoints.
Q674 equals 0.14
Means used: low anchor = 109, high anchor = 113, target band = 97.3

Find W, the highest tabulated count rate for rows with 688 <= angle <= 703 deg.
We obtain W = 84.36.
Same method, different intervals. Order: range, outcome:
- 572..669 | 117.7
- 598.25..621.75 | 108.6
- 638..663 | 112.7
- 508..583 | 127.6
